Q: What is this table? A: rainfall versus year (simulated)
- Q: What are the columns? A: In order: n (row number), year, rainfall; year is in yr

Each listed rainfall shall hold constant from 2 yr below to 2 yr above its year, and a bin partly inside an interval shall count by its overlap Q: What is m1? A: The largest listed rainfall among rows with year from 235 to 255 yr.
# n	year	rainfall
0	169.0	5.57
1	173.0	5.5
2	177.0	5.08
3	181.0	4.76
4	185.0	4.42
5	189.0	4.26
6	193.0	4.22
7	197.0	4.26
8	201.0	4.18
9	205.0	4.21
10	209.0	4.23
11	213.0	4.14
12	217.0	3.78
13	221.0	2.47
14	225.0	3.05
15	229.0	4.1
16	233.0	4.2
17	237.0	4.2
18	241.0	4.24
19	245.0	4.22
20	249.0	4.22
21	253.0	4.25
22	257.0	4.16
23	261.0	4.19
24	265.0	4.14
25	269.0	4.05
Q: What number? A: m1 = 4.25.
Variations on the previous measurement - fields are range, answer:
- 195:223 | 4.26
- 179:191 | 4.76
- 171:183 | 5.5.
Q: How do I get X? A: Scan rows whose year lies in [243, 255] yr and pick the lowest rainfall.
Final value 4.22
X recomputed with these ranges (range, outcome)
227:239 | 4.1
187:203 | 4.18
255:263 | 4.16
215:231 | 2.47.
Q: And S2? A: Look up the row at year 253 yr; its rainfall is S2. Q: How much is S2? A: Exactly 4.25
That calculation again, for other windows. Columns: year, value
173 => 5.5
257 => 4.16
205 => 4.21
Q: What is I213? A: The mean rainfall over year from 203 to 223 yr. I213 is 3.77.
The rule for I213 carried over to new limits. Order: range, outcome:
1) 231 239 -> 4.2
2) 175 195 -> 4.55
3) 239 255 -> 4.23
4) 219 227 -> 2.76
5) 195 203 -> 4.22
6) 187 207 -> 4.23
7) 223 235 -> 3.78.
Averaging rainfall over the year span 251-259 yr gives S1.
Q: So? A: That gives 4.21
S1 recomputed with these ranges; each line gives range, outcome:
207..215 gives 4.19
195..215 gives 4.2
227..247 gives 4.19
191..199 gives 4.24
